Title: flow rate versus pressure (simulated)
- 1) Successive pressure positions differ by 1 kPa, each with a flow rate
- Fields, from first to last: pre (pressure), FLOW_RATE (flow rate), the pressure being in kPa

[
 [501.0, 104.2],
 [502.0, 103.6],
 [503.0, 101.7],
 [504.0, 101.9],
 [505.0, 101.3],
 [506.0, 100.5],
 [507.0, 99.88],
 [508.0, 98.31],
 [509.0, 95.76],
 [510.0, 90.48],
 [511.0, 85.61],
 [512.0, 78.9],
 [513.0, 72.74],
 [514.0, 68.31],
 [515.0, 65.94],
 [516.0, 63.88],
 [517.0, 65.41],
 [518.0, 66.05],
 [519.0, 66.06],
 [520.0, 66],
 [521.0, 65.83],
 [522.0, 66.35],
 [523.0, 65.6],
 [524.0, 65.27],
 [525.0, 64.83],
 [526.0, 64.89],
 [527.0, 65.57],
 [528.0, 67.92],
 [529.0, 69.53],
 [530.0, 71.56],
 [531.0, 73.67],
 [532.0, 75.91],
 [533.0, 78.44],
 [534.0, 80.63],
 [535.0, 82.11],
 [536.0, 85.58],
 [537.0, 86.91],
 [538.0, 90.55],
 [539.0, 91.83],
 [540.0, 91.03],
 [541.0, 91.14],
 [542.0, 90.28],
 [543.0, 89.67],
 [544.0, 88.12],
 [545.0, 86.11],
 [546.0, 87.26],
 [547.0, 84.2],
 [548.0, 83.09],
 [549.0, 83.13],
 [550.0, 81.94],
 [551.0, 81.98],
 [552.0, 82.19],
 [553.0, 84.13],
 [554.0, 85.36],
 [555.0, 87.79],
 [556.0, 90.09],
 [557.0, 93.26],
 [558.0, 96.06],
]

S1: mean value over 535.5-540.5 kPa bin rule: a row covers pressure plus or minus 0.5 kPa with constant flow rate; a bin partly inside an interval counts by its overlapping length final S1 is 89.2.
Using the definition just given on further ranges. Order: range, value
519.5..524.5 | 65.8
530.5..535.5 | 78.2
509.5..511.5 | 88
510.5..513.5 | 79.1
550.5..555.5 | 84.3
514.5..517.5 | 65.1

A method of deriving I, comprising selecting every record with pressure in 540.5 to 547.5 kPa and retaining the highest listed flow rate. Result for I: 91.14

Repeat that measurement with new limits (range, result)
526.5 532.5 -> 75.91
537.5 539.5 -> 91.83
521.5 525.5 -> 66.35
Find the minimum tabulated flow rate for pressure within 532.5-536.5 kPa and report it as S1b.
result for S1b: 78.44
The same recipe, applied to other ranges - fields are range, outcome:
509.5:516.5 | 63.88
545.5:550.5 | 81.94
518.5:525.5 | 64.83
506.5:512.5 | 78.9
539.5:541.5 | 91.03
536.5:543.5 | 86.91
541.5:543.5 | 89.67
